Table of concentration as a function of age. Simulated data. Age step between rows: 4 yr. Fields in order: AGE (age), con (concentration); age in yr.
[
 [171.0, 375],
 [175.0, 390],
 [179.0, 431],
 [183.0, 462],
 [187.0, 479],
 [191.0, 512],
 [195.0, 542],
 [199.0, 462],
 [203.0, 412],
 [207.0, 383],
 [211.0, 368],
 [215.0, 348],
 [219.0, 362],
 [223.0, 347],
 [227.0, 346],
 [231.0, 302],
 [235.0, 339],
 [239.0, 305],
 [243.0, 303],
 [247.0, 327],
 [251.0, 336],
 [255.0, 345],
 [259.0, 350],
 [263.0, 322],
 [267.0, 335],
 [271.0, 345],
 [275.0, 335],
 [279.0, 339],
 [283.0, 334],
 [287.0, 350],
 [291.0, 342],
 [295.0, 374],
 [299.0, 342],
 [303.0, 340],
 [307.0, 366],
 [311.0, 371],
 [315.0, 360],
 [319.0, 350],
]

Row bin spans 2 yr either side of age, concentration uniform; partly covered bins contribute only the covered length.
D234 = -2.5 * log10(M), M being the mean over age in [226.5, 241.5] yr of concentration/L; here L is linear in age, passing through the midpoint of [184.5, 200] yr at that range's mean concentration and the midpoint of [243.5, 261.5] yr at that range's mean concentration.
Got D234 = 0.20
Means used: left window 500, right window 336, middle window 320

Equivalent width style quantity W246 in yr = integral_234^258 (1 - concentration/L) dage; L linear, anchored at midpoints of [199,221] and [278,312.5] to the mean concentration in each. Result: 2.8 yr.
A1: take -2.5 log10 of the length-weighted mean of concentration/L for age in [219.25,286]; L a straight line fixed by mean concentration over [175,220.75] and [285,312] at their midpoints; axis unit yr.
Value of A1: 0.168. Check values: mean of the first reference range 431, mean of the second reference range 354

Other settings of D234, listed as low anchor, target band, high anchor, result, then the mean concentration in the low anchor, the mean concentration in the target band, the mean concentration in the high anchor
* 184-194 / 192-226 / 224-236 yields 0.033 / 497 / 405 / 330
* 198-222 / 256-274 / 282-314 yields 0.082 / 384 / 338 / 353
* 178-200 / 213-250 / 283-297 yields 0.281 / 484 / 331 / 352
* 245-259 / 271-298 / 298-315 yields 0.011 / 338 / 345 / 356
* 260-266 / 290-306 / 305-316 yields 0.016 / 329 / 351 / 366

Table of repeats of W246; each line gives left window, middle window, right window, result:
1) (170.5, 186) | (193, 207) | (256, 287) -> -1.95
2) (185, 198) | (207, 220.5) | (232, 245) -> 1.73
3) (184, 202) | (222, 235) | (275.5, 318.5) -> 3.29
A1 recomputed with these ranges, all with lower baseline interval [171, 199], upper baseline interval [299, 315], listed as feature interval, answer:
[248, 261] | 0.175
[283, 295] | 0.071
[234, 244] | 0.302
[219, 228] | 0.221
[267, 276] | 0.144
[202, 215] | 0.165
